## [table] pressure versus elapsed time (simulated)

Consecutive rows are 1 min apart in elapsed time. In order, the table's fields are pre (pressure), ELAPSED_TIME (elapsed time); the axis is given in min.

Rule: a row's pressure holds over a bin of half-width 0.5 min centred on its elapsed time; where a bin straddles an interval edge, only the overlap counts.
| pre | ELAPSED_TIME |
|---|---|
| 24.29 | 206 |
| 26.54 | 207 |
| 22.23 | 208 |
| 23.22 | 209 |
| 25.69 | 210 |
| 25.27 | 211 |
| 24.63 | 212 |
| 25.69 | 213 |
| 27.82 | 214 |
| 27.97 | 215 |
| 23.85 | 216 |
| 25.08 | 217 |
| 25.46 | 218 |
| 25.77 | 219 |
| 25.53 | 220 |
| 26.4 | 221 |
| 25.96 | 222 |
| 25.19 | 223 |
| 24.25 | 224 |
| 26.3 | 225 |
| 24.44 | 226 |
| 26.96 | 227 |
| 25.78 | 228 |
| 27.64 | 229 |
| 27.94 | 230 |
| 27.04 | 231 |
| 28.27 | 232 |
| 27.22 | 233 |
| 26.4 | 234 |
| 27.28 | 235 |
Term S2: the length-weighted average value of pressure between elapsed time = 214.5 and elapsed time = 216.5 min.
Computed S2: 25.9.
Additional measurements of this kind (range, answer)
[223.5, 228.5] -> 25.5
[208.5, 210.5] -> 24.5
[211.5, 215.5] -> 26.5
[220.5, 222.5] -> 26.2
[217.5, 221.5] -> 25.8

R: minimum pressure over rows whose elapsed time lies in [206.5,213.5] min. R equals 22.23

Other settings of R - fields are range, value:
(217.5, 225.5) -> 24.25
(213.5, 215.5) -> 27.82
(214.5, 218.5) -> 23.85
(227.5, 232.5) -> 25.78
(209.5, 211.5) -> 25.27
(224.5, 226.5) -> 24.44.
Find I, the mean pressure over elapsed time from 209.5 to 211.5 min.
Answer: 25.5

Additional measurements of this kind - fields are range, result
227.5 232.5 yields 27.3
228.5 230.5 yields 27.8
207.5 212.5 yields 24.2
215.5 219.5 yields 25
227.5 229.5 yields 26.7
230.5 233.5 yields 27.5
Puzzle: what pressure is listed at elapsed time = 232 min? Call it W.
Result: 28.27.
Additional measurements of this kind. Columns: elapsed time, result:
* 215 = 27.97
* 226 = 24.44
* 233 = 27.22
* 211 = 25.27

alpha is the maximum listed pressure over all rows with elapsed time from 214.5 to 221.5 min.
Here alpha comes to 27.97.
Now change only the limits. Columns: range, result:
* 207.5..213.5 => 25.69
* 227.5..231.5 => 27.94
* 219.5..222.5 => 26.4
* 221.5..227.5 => 26.96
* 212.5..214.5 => 27.82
